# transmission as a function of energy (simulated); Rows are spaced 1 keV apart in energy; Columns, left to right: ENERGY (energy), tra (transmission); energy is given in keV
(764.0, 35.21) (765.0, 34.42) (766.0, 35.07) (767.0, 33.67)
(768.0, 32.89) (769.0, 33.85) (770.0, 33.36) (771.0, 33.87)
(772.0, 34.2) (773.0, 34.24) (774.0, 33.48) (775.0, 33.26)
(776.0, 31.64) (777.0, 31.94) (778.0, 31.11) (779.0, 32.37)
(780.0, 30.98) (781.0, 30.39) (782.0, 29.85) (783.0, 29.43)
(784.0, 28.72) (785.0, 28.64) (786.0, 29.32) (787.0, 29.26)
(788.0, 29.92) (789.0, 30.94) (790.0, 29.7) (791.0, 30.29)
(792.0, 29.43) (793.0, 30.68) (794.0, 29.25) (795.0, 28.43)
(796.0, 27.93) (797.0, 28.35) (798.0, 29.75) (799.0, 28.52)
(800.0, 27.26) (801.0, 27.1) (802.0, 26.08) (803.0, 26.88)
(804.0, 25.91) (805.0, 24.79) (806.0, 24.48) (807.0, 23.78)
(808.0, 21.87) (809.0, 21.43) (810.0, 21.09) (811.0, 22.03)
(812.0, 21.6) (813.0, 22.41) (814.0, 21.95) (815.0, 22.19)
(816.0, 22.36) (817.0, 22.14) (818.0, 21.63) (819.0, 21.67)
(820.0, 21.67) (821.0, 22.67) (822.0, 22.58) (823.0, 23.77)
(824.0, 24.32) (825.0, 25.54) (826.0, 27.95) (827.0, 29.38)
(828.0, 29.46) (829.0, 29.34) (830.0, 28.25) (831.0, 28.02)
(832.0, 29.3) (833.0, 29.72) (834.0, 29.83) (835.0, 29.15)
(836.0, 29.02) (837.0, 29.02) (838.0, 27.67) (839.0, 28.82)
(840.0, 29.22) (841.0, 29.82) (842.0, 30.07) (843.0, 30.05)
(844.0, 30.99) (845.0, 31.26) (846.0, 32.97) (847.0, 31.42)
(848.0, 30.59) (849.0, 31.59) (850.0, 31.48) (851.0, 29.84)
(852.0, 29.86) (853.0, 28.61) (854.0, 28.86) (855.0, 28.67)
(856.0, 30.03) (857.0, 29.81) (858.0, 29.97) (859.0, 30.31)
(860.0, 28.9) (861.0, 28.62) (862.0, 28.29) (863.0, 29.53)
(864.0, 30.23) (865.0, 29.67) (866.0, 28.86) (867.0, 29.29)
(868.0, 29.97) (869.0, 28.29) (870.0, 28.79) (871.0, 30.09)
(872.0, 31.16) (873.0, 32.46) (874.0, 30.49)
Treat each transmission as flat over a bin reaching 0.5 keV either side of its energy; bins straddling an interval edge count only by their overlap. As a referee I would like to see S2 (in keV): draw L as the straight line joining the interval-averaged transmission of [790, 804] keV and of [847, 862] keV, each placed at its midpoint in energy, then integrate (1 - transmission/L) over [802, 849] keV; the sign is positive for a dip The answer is 4.5 keV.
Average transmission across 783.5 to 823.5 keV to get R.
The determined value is 25.7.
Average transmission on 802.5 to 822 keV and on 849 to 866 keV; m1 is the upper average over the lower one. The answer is 1.30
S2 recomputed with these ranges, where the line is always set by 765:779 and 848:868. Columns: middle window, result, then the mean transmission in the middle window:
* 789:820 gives 6.4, 25.4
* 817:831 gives 2.6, 25.2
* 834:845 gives 0.3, 29.5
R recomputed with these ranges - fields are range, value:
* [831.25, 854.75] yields 29.9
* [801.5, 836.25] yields 24.9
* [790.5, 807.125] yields 27.7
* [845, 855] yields 30.5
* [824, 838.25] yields 28.6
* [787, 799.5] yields 29.4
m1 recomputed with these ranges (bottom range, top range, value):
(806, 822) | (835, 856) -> 1.35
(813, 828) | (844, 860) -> 1.28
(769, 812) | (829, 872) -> 1.03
